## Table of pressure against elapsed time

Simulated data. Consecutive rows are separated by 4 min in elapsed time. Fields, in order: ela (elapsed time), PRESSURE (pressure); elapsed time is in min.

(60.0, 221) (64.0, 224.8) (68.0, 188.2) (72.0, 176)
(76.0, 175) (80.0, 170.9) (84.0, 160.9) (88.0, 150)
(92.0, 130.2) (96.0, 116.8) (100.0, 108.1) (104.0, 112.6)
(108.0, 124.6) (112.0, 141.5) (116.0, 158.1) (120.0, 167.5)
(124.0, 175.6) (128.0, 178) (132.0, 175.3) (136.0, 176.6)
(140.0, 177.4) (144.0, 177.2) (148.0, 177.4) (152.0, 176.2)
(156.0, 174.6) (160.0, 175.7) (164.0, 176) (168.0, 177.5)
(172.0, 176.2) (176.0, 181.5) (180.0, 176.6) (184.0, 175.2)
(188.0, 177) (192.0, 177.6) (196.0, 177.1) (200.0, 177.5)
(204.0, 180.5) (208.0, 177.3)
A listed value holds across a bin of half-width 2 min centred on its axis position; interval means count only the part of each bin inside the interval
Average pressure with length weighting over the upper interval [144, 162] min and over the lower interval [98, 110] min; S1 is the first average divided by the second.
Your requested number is 1.53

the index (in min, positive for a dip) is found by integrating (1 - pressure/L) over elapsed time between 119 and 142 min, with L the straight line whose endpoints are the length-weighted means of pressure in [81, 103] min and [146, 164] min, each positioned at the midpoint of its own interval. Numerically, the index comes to -2.3 min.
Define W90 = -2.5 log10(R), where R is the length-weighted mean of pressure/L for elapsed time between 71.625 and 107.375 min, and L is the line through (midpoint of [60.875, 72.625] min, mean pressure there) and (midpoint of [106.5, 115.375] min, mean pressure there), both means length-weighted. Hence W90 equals 0.19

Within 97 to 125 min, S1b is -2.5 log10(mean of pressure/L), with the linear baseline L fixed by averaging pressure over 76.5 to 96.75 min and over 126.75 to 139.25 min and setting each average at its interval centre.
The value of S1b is 0.18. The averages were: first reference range 150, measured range 139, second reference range 177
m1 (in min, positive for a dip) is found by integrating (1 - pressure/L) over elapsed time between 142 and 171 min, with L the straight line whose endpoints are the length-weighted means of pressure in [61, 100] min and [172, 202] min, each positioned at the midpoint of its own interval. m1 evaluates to -0.45 min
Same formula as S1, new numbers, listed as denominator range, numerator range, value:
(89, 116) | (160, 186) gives 1.41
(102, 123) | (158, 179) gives 1.24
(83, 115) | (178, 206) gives 1.36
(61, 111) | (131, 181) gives 1.15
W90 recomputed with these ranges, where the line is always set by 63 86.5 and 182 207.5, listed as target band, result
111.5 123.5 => 0.12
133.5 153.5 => 0.01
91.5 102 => 0.47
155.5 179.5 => 0.01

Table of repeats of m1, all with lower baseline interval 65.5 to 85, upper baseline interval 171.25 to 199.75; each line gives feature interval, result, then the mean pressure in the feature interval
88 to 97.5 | 2.53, 129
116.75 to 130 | 0.34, 172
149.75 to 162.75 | 0.11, 176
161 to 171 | 0.03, 177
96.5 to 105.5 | 3.32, 111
